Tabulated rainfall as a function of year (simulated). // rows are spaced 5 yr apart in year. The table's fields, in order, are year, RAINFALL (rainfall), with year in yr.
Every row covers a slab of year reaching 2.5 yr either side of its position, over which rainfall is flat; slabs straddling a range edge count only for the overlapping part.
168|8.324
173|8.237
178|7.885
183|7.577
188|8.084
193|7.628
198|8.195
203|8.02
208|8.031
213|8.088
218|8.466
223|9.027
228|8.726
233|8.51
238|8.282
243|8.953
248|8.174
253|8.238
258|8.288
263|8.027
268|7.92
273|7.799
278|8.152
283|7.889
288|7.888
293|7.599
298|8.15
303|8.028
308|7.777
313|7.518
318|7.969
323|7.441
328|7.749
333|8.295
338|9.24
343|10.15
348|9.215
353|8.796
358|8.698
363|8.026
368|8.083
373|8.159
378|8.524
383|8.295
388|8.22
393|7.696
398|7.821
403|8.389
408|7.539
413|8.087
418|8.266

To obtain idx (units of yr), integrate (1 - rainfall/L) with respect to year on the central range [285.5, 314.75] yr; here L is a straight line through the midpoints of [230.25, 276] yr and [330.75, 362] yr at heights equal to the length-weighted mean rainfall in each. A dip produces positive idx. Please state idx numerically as 2.71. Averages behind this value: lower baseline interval 8.25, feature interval 7.83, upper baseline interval 9.02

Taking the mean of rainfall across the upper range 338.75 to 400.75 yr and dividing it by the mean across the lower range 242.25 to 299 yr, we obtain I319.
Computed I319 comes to 1.1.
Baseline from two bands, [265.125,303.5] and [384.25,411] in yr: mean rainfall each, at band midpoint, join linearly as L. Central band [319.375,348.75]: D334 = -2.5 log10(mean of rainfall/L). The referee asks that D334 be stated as -0.09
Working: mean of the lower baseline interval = 7.92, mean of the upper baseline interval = 7.95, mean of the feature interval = 8.62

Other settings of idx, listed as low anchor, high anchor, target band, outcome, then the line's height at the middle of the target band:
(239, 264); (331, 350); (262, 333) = 7.6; 8.82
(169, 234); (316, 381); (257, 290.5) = 1.4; 8.34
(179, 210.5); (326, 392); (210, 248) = -2.3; 8.05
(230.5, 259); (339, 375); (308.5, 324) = 1.7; 8.64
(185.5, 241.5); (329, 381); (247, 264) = 0.4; 8.41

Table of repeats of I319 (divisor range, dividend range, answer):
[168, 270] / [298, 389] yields 1.01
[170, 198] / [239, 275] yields 1.04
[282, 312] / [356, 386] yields 1.05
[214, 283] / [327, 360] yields 1.07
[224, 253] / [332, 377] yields 1.03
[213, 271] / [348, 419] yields 0.98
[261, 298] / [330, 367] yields 1.12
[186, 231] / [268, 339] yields 0.96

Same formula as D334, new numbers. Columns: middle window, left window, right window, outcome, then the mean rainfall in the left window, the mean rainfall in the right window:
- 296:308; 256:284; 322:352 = 0.05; 8.01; 8.75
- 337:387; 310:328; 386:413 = -0.12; 7.66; 7.94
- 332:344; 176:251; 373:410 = -0.14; 8.25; 8.08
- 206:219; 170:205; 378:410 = -0.03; 7.95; 8.04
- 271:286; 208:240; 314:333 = 0.02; 8.48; 7.78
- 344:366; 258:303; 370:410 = -0.09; 7.95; 8.09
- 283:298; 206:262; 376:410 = 0.06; 8.43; 8.07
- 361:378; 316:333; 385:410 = -0.04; 7.8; 7.95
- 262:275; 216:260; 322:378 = 0.08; 8.52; 8.56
